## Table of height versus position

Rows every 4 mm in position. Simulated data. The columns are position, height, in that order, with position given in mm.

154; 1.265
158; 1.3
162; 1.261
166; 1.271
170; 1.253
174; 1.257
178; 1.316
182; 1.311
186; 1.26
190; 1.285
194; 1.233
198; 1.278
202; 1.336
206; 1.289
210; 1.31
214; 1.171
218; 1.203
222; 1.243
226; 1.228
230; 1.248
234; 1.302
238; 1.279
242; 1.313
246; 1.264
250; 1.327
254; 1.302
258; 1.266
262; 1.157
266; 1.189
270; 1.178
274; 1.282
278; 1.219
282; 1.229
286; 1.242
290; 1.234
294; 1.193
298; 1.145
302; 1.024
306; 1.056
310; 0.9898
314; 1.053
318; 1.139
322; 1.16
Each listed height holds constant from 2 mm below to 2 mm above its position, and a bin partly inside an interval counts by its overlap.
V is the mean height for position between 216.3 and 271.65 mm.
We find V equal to 1.25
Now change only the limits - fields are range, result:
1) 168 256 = 1.27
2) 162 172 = 1.26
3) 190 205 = 1.28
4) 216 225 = 1.22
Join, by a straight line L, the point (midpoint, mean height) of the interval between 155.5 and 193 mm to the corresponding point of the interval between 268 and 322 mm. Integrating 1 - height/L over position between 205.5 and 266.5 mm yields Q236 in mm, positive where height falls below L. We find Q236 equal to -2.15 mm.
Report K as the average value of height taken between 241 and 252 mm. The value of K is 1.3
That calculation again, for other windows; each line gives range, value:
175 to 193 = 1.29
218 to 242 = 1.26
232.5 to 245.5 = 1.29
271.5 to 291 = 1.24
